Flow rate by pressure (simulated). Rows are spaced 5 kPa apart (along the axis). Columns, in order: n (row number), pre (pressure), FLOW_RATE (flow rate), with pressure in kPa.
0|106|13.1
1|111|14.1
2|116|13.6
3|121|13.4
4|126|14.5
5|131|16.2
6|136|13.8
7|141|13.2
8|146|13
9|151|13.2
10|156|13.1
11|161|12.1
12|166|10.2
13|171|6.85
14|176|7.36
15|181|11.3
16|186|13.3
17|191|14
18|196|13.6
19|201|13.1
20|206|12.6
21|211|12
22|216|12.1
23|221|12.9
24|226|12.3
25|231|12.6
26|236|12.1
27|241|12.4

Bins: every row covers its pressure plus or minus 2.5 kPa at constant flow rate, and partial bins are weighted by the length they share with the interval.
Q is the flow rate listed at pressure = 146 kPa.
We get 13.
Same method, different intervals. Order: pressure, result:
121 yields 13.4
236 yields 12.1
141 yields 13.2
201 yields 13.1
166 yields 10.2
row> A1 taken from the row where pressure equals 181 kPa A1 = 11.3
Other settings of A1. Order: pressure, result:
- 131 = 16.2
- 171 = 6.85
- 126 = 14.5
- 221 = 12.9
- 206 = 12.6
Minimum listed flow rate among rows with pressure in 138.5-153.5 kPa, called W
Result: 13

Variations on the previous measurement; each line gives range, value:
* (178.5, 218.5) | 11.3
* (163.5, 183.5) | 6.85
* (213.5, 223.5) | 12.1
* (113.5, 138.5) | 13.4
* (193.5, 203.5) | 13.1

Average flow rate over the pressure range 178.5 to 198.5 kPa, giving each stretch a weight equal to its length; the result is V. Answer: 13.1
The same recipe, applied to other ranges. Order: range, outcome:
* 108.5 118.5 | 13.8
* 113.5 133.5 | 14.4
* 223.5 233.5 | 12.4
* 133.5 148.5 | 13.3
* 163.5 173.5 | 8.53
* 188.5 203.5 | 13.6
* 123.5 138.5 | 14.8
